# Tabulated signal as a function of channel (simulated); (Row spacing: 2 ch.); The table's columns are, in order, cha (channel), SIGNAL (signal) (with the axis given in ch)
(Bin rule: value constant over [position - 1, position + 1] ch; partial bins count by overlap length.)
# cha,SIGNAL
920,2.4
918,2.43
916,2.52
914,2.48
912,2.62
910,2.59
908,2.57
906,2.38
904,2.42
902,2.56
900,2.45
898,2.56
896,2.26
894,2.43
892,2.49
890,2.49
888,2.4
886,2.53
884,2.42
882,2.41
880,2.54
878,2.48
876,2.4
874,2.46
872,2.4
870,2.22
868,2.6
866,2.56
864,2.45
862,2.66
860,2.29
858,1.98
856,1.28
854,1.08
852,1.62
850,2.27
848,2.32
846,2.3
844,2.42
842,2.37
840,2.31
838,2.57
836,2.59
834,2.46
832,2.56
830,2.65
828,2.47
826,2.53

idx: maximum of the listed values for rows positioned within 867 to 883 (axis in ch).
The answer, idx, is 2.6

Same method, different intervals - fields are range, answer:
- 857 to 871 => 2.66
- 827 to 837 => 2.65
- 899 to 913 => 2.62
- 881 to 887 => 2.53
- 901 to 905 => 2.56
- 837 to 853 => 2.57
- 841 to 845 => 2.42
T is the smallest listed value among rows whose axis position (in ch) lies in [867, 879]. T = 2.22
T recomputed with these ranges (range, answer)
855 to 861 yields 1.28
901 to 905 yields 2.42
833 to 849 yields 2.3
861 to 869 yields 2.45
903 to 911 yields 2.38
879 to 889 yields 2.4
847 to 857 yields 1.08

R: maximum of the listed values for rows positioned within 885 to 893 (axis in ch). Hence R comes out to 2.53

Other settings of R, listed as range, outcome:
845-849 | 2.32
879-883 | 2.54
